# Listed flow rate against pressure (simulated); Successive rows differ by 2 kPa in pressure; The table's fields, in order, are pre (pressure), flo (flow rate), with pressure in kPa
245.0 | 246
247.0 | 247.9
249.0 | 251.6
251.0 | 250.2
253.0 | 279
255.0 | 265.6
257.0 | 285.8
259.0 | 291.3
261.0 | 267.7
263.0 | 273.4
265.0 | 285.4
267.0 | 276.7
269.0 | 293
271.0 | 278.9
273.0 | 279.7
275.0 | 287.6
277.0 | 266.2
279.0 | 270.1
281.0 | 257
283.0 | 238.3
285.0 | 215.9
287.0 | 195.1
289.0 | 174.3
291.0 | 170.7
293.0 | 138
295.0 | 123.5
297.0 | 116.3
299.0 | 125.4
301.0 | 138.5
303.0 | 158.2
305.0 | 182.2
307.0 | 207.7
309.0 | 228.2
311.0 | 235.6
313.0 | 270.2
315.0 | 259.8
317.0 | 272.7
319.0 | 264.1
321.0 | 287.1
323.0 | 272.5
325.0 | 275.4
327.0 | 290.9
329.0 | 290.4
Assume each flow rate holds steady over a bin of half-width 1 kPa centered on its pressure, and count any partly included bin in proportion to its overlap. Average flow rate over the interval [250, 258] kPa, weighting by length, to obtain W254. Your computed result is 270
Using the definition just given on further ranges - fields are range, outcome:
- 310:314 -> 253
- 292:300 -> 126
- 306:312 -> 224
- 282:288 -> 216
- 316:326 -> 274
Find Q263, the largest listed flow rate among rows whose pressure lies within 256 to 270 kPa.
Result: 293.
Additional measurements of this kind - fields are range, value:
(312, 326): 287.1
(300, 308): 207.7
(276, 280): 270.1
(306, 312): 235.6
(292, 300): 138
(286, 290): 195.1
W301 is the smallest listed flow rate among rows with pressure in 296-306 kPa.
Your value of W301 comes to 116.3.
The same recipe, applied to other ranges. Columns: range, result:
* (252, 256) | 265.6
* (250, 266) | 250.2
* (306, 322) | 207.7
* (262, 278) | 266.2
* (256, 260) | 285.8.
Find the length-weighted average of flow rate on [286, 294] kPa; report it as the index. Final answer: 170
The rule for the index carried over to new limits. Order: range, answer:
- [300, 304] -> 148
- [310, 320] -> 260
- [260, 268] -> 276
